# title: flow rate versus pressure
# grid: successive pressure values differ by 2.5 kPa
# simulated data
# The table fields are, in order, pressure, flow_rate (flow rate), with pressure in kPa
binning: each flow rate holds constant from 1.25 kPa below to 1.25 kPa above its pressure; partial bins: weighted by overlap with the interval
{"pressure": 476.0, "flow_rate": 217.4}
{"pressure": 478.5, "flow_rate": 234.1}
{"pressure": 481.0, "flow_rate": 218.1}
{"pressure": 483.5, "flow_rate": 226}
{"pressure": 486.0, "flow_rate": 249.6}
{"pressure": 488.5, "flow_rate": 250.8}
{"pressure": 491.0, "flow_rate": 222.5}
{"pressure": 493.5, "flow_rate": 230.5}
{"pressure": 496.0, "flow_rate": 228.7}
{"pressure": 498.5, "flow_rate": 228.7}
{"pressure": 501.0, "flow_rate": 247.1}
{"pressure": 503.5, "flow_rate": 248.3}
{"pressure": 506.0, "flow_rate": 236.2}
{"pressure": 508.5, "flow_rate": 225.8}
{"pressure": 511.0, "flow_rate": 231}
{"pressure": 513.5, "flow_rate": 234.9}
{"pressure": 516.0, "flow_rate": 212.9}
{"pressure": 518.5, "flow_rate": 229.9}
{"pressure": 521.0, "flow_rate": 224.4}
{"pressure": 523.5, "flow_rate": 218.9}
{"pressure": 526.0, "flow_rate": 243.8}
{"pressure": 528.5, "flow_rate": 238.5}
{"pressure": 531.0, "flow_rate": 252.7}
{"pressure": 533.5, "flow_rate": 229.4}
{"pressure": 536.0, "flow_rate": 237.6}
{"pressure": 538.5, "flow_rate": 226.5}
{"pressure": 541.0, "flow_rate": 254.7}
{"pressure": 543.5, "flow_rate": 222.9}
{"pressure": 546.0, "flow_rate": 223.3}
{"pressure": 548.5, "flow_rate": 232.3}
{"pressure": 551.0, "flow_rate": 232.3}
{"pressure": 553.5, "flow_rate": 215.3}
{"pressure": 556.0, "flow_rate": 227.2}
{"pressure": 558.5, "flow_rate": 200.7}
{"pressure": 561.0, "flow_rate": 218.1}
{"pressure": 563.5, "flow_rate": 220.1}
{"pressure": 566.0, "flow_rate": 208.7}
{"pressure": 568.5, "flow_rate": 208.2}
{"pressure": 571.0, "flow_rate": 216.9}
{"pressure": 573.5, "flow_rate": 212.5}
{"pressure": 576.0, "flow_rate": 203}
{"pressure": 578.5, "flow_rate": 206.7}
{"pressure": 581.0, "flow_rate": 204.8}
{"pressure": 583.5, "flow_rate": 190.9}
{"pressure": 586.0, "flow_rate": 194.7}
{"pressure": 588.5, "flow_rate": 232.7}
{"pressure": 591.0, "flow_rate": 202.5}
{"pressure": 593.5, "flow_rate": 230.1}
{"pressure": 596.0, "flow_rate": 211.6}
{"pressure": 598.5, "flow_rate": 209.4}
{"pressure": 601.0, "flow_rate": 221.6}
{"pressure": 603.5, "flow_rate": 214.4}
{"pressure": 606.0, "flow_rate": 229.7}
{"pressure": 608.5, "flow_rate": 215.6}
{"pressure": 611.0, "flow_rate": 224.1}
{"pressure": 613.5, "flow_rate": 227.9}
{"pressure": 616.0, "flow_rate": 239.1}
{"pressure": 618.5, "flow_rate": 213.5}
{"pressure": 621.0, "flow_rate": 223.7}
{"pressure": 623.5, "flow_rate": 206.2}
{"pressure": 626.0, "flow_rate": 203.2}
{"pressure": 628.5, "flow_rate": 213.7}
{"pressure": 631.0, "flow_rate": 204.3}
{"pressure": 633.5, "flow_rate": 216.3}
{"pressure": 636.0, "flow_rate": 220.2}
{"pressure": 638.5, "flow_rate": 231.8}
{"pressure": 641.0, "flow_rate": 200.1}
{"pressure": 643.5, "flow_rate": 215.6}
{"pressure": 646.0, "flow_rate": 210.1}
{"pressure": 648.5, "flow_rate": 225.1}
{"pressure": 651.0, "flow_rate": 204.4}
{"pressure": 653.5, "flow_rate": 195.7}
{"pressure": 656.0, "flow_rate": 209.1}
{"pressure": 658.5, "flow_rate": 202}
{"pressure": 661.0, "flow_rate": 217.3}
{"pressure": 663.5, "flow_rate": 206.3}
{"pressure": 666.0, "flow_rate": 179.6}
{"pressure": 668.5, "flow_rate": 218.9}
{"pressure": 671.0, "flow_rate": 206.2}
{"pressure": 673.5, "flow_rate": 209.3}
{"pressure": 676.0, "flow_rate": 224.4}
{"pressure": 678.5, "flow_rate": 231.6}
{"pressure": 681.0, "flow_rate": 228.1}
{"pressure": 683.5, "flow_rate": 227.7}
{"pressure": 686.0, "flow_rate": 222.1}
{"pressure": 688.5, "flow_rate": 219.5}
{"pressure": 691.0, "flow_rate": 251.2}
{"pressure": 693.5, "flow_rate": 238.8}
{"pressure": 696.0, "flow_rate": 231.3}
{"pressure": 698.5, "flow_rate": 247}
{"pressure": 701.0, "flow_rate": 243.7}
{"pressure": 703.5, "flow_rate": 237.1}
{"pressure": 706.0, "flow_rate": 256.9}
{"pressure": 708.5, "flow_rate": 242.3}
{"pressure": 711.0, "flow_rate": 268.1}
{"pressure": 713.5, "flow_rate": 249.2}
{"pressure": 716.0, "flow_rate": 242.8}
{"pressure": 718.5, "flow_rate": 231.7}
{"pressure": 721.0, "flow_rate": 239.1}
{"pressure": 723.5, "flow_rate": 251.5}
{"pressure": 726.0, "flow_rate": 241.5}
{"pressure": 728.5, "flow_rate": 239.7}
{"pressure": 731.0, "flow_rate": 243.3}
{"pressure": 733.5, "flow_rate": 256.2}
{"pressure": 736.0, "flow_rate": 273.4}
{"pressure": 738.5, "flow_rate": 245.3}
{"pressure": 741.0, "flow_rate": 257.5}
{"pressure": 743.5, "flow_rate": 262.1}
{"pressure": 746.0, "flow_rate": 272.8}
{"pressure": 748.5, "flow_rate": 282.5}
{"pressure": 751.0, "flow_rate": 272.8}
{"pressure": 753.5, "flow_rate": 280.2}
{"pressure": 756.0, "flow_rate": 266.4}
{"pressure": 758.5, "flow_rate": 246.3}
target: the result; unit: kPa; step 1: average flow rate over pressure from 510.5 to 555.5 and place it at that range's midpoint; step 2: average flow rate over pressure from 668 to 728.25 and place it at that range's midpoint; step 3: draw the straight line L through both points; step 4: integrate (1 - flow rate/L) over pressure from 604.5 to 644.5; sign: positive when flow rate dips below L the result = 2.7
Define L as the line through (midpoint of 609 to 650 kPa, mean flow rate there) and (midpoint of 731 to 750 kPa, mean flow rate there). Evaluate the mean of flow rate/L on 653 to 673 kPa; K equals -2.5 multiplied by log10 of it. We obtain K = 0.13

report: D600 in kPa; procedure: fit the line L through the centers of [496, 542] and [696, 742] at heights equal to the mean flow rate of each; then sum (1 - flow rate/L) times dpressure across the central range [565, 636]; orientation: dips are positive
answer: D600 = 7.6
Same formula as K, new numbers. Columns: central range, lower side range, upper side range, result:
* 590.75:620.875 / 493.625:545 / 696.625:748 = 0.09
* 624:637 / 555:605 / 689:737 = 0.07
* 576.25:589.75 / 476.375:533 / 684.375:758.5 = 0.16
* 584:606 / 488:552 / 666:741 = 0.10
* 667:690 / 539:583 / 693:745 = 0.09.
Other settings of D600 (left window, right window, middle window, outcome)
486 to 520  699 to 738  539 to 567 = 1.6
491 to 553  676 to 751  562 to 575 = 1.2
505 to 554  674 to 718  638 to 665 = 3.0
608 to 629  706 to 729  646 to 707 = 3.4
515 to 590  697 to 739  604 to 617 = 0.2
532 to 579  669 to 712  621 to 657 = 2.8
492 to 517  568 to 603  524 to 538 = -0.8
